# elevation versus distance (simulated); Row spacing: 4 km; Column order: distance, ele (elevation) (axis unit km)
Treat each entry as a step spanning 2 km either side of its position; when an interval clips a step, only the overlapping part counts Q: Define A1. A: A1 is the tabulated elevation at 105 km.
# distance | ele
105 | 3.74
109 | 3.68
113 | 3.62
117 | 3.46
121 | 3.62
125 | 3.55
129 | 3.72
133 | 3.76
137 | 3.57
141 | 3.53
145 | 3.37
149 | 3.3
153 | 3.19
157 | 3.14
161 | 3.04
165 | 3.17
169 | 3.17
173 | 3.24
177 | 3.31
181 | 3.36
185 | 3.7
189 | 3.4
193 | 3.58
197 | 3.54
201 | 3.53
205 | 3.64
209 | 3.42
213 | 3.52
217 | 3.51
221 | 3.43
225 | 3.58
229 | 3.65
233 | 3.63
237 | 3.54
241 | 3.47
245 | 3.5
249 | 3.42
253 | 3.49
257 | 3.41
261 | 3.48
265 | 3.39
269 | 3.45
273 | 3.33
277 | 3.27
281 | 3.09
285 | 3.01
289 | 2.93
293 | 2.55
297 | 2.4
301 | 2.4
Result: 3.74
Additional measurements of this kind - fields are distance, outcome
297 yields 2.4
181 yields 3.36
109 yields 3.68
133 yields 3.76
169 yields 3.17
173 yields 3.24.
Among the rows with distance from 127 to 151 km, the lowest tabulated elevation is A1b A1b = 3.3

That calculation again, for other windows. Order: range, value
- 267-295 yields 2.55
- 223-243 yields 3.47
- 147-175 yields 3.04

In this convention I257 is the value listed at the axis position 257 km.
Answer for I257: 3.41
